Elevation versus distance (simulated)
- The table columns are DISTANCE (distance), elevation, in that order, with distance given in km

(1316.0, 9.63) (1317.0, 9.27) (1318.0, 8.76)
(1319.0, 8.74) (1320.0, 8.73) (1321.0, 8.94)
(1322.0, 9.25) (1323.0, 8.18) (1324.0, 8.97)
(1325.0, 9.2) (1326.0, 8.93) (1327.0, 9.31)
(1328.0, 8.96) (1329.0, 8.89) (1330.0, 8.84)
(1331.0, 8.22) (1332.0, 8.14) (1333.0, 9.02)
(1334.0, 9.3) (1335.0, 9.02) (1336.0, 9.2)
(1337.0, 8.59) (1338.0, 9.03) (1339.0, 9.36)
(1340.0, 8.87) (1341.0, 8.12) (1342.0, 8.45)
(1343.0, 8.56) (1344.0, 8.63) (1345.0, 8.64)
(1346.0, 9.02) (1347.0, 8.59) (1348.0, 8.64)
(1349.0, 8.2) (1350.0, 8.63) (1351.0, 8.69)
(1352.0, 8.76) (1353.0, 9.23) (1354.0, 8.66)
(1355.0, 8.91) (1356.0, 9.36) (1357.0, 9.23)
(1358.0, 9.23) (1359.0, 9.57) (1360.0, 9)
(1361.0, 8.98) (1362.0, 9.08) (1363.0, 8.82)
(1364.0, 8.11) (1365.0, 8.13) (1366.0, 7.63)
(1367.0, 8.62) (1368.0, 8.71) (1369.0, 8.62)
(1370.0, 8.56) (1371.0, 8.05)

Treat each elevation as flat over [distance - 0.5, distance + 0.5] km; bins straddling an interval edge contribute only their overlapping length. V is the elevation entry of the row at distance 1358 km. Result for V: 9.23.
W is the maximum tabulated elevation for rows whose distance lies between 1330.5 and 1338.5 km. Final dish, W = 9.3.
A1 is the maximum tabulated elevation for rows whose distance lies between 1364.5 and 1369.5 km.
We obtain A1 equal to 8.71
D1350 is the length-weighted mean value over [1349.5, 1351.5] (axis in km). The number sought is 8.66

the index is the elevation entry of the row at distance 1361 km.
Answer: 8.98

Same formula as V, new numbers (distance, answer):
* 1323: 8.18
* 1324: 8.97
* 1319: 8.74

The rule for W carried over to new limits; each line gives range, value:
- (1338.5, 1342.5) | 9.36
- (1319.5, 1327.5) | 9.31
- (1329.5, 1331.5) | 8.84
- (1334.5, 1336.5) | 9.2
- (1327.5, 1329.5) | 8.96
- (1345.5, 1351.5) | 9.02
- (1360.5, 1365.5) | 9.08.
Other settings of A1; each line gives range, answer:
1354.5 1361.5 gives 9.57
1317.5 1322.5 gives 9.25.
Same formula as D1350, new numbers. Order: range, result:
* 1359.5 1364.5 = 8.8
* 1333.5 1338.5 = 9.03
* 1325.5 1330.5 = 8.99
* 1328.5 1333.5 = 8.62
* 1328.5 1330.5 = 8.87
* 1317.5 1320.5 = 8.74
